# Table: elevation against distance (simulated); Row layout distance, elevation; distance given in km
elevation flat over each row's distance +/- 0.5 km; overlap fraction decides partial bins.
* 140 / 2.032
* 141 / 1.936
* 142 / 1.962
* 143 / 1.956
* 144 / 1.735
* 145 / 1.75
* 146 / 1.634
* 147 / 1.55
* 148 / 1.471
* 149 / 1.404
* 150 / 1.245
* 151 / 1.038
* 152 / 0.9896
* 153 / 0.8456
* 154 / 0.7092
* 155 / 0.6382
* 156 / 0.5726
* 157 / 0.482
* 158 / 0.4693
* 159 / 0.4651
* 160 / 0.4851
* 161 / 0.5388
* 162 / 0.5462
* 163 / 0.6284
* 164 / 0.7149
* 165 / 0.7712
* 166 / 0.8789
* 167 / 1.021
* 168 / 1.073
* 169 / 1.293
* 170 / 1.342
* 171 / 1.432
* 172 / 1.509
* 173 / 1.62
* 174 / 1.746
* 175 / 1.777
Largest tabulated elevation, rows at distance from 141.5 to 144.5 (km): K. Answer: 1.962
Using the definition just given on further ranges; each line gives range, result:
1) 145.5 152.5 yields 1.634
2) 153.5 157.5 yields 0.7092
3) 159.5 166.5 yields 0.8789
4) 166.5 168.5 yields 1.073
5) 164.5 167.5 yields 1.021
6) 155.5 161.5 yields 0.5726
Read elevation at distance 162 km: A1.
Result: 0.5462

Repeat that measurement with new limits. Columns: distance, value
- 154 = 0.7092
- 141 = 1.936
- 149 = 1.404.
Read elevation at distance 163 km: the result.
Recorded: 0.6284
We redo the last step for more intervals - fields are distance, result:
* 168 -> 1.073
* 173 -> 1.62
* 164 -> 0.7149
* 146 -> 1.634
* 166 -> 0.8789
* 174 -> 1.746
